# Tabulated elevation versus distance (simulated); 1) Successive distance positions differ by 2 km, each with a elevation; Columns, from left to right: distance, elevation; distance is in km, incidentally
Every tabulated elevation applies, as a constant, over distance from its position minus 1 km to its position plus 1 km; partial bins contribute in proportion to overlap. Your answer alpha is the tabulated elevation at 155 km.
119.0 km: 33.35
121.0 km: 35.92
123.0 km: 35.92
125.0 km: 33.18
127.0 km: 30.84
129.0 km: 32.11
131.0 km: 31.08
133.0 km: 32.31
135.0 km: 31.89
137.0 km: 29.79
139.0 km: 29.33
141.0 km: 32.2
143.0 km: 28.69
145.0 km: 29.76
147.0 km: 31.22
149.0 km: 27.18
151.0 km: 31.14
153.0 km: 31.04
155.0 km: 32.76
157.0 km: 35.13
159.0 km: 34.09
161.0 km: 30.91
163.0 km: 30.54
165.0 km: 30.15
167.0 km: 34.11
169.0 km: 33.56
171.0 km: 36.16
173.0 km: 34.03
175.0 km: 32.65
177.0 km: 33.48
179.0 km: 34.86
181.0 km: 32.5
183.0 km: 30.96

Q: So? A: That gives 32.76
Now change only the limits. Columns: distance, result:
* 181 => 32.5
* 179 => 34.86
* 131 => 31.08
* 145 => 29.76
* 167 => 34.11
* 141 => 32.2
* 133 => 32.31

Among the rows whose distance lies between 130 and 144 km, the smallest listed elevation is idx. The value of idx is 28.69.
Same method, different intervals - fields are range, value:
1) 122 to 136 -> 30.84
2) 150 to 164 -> 30.54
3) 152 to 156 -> 31.04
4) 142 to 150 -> 27.18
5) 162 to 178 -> 30.15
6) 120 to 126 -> 33.18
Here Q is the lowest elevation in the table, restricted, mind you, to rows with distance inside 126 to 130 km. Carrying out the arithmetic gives 30.84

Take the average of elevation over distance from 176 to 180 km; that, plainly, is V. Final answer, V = 34.2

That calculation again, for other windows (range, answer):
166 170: 33.8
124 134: 31.9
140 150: 29.8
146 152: 29.8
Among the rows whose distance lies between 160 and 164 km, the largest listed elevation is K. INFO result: 30.91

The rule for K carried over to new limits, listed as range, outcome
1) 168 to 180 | 36.16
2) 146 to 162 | 35.13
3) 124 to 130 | 33.18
